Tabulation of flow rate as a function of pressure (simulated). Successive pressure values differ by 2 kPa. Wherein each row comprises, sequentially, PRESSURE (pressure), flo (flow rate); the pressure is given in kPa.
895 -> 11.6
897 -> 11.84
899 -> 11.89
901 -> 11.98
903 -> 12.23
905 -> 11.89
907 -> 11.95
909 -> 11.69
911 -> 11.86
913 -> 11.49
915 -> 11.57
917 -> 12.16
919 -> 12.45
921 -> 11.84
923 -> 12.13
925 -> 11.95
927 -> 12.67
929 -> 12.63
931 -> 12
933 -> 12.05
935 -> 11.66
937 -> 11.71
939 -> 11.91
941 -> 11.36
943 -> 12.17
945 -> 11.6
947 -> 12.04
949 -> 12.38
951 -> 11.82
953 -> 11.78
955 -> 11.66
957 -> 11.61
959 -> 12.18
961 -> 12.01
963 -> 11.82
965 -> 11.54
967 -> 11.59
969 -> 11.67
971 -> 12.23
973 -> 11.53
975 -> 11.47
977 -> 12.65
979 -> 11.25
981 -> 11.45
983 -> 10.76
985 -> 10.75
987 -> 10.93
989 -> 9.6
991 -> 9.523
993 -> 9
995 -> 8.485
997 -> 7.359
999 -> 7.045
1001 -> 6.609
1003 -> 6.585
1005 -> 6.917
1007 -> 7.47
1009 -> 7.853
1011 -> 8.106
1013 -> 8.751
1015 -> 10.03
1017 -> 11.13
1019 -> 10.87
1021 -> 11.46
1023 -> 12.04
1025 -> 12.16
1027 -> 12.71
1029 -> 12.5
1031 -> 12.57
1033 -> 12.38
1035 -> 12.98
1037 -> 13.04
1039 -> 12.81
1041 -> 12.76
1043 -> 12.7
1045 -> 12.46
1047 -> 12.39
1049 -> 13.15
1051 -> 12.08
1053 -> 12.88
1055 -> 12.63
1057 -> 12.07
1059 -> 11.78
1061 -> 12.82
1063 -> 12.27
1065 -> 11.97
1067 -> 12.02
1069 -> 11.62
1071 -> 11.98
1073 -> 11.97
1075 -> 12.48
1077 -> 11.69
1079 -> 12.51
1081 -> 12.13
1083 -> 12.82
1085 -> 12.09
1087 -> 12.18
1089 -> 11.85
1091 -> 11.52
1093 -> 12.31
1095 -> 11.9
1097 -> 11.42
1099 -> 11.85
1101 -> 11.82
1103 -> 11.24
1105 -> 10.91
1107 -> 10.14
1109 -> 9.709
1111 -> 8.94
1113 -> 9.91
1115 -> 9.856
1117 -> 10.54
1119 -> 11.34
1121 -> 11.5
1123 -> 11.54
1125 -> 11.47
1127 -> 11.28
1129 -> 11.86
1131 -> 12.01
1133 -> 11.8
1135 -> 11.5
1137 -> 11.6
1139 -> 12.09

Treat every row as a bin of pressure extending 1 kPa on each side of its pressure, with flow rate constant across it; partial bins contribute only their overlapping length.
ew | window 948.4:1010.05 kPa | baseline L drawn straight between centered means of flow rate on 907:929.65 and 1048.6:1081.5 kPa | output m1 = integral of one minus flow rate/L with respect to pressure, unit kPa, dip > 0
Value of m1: 9.2 kPa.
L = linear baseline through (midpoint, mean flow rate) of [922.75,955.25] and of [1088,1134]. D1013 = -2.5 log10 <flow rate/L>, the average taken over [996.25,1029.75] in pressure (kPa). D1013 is 0.23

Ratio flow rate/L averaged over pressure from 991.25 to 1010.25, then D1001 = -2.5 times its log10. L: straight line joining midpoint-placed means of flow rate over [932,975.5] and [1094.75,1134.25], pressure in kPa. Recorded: 0.46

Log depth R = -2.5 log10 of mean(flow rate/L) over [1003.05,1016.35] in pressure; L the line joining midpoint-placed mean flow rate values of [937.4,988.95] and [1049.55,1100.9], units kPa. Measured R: 0.41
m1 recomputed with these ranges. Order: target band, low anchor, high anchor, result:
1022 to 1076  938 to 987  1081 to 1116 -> -4.8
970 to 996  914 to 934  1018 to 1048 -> 3.3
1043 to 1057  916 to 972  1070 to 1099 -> -0.6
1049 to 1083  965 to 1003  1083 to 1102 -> -2.2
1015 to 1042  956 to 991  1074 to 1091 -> -0.9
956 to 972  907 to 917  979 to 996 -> -1.8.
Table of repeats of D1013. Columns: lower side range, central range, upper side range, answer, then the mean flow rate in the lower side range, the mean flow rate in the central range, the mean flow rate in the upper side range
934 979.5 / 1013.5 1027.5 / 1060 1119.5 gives 0.03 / 11.8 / 11.3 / 11.5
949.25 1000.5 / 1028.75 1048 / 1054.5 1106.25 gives -0.10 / 10.8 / 12.7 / 12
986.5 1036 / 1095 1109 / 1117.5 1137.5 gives 0.00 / 9.79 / 11.2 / 11.6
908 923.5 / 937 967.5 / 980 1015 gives -0.13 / 11.9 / 11.8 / 8.7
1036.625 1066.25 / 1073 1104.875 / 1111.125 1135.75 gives -0.02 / 12.5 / 12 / 11.1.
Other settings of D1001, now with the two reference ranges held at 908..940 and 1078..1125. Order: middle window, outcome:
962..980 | 0.01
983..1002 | 0.30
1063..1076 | -0.06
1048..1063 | -0.09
